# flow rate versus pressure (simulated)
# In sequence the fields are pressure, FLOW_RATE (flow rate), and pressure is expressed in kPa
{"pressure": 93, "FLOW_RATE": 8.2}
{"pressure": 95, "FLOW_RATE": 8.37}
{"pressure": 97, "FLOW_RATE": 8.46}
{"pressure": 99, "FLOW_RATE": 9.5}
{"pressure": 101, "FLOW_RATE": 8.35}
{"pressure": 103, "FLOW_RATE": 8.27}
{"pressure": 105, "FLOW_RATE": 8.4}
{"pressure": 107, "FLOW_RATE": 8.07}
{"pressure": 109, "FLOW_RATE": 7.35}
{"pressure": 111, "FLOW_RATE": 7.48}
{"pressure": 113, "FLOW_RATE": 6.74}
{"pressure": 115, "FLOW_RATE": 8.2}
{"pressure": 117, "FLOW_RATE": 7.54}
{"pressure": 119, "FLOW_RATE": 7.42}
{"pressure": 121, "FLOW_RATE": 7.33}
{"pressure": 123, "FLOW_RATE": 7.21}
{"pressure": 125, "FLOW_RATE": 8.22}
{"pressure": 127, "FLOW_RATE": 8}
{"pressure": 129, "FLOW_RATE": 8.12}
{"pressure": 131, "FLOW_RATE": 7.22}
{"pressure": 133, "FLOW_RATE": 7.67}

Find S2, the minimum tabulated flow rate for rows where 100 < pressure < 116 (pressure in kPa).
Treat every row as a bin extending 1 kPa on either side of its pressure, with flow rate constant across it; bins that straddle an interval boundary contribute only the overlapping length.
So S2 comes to 6.74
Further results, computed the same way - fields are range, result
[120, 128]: 7.21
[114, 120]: 7.42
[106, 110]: 7.35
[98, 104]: 8.27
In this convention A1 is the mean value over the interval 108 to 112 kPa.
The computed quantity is 7.42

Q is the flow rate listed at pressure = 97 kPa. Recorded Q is 8.46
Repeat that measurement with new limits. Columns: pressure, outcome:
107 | 8.07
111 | 7.48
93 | 8.2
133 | 7.67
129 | 8.12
